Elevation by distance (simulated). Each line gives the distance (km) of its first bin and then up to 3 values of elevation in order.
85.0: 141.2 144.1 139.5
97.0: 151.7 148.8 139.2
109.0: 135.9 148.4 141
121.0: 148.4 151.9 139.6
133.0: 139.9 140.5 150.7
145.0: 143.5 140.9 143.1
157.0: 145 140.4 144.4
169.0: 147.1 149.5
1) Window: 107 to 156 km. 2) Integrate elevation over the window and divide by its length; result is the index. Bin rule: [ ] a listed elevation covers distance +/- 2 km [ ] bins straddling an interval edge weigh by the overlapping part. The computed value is 144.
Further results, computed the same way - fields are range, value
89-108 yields 144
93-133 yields 144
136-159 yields 144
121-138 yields 144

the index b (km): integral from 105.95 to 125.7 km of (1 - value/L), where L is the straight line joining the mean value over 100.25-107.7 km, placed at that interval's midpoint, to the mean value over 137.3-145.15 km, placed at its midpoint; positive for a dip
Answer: -0.1 km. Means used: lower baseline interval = 142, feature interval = 144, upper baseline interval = 147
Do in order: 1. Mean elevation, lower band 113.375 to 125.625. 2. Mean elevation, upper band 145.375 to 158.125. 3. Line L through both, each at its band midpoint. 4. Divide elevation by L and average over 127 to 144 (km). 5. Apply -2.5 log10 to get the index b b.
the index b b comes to 0.02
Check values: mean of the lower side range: 147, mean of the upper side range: 143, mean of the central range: 143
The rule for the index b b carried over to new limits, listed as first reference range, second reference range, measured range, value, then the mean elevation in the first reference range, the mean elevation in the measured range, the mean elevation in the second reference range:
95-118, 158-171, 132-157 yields 0.01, 144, 143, 144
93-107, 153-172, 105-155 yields 0.01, 146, 143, 144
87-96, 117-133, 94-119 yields 0.00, 143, 144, 145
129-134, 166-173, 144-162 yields 0.01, 140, 143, 147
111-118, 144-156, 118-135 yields 0.00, 145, 145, 143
